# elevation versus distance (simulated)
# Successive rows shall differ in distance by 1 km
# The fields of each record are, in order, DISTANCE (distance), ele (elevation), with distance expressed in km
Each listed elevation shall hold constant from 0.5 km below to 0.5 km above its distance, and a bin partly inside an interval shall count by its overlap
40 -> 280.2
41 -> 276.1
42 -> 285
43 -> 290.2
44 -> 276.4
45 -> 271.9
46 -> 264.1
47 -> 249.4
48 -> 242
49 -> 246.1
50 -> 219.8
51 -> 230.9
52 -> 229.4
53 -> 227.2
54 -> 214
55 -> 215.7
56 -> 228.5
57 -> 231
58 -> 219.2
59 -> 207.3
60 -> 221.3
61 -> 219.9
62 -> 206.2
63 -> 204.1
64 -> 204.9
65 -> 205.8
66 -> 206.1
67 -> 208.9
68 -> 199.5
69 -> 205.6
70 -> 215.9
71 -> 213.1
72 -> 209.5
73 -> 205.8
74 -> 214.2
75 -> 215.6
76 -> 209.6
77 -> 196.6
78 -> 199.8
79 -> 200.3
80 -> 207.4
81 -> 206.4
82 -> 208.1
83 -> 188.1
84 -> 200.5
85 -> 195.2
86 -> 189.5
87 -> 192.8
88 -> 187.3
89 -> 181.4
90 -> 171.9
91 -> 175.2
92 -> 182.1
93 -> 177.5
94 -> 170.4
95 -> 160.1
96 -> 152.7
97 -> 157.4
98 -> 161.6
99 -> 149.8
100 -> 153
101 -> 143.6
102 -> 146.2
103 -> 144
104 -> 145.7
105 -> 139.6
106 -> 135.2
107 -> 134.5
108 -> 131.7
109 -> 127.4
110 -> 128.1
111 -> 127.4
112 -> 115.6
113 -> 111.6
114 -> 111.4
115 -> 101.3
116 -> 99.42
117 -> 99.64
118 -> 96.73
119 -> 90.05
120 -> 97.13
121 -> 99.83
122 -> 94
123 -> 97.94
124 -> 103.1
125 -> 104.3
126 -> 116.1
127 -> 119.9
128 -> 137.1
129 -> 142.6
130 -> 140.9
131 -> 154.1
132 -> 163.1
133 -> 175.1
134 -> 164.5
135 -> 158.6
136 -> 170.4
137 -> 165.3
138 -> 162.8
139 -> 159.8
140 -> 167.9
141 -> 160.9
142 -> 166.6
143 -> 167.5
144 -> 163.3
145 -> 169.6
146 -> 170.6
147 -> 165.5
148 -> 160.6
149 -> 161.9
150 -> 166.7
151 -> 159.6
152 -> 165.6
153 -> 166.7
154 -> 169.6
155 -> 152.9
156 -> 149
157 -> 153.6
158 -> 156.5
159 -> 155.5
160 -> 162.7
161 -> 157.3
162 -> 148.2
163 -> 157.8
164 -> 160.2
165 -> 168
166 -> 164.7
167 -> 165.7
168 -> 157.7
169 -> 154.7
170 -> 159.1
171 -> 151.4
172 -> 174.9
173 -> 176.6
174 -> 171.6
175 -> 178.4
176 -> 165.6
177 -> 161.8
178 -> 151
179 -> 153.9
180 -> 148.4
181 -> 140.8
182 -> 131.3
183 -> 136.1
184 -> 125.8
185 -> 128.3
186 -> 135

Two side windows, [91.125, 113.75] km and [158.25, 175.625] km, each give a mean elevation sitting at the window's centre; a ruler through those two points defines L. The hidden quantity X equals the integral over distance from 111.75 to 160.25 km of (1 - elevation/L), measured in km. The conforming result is 4.0 km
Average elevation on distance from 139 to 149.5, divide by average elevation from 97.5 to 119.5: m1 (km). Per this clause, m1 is 1.3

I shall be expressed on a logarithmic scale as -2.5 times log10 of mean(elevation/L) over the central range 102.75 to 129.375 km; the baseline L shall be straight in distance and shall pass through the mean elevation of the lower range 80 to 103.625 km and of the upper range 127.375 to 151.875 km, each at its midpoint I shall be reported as 0.398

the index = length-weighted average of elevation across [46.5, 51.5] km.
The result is 238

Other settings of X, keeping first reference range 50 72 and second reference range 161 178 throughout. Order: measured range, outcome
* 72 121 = 9.9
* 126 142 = 2.2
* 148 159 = 0.7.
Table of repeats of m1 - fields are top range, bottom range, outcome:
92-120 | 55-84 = 0.64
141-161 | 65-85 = 0.79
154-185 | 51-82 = 0.74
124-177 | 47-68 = 0.72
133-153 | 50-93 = 0.80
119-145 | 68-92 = 0.71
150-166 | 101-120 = 1.31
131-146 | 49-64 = 0.75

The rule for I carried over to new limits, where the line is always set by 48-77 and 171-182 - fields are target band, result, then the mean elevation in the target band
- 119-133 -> 0.45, 122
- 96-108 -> 0.32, 146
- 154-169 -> 0.06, 158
